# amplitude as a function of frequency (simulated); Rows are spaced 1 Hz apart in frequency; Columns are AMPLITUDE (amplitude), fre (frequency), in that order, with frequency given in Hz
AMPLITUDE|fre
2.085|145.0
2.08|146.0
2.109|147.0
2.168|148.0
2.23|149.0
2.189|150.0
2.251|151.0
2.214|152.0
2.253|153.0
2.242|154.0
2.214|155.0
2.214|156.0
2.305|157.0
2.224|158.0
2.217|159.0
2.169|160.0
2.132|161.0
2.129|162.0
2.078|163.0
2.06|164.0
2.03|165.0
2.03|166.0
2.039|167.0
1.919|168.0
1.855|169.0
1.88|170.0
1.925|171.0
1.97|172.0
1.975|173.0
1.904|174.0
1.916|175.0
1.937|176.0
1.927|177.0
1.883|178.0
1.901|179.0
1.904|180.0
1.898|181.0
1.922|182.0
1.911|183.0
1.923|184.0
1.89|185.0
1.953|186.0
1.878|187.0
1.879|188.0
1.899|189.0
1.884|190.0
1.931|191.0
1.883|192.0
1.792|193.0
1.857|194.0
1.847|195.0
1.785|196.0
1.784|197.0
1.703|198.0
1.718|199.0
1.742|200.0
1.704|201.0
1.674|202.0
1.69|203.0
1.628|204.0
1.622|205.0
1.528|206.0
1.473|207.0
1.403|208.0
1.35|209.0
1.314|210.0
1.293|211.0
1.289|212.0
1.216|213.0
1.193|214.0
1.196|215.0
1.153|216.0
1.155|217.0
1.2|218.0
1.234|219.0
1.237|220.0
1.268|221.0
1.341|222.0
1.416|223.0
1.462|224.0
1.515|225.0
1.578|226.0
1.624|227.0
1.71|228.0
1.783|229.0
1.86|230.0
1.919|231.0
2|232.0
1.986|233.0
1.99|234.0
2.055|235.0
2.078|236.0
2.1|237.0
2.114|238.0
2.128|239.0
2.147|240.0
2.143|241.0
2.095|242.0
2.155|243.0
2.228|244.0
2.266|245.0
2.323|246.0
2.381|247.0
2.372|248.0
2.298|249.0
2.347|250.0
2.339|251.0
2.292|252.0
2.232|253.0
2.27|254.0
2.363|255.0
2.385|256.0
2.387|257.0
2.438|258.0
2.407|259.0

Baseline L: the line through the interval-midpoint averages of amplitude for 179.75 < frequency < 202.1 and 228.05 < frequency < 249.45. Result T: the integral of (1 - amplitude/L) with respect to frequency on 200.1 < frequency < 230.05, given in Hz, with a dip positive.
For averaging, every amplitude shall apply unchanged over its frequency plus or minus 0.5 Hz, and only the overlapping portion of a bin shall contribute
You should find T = 8.19 Hz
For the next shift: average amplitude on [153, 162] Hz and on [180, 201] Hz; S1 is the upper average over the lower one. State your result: 0.8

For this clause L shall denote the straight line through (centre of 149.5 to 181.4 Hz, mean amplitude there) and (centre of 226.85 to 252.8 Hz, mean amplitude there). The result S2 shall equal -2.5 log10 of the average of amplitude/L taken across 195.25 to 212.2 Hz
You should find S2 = 0.30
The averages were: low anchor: 2.06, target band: 1.58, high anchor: 2.11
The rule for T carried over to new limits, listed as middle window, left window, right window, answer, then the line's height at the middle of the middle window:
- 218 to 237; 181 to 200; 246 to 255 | 4.2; 2.14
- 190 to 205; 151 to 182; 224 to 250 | 2.0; 2.04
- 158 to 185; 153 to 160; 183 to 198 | 1.2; 2.07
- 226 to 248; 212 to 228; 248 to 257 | -2.4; 1.85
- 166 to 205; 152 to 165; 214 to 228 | -1.0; 1.82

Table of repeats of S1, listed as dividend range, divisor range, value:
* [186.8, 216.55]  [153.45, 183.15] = 0.79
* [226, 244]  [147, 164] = 0.91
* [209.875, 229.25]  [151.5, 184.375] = 0.67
